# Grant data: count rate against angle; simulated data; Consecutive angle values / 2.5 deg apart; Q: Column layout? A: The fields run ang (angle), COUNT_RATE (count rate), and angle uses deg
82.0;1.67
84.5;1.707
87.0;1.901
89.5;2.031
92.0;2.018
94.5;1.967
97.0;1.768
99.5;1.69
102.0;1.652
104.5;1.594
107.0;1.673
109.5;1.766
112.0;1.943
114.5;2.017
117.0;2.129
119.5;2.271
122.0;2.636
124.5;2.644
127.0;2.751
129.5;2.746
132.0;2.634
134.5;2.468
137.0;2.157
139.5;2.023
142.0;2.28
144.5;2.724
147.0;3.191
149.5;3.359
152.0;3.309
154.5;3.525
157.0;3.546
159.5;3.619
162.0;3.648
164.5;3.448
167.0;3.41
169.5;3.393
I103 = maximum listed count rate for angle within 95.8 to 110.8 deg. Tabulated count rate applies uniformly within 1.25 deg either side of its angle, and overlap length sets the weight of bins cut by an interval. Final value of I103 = 1.768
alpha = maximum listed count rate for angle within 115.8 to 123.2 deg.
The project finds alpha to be 2.636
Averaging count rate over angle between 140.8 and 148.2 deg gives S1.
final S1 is 2.73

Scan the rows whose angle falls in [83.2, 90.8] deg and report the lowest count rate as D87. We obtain 1.707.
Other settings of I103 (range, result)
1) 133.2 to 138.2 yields 2.468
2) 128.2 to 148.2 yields 3.191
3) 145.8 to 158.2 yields 3.546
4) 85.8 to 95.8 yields 2.031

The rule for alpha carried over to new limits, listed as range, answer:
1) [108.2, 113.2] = 1.943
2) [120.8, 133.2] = 2.751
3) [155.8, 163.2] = 3.648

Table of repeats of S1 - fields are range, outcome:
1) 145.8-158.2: 3.39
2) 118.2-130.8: 2.61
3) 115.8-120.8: 2.21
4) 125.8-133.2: 2.71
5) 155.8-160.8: 3.58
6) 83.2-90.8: 1.88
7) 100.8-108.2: 1.64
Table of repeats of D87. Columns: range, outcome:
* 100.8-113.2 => 1.594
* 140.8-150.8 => 2.28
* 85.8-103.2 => 1.652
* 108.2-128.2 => 1.766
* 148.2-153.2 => 3.309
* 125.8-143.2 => 2.023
